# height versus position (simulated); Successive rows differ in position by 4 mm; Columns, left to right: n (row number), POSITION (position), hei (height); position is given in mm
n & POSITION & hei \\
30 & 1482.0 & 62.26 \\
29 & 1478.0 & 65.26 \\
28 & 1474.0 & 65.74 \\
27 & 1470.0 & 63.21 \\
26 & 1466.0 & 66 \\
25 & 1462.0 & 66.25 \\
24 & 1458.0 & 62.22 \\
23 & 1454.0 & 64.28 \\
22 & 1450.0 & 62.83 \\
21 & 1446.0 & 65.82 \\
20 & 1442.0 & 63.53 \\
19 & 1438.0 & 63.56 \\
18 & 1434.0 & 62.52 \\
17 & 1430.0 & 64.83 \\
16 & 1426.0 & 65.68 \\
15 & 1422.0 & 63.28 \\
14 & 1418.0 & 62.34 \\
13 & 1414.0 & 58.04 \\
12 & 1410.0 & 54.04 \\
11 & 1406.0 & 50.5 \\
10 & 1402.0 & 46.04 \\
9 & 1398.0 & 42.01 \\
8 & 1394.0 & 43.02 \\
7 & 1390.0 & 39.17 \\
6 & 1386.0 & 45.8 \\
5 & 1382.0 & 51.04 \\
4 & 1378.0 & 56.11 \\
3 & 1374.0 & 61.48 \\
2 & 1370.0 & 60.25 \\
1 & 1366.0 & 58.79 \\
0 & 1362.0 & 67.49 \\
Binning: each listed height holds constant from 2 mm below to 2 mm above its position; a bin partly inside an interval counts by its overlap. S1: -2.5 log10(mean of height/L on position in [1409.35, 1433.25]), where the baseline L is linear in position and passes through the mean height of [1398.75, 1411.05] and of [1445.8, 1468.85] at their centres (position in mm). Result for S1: -0.15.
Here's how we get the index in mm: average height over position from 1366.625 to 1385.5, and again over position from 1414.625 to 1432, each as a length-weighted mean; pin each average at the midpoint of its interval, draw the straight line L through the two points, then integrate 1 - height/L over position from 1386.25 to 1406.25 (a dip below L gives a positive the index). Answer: 5.3 mm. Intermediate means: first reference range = 56.4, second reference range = 63.6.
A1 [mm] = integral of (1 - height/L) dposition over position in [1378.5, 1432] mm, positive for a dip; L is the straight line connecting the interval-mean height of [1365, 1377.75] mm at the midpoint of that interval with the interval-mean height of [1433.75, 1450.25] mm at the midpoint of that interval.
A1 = 7.8 mm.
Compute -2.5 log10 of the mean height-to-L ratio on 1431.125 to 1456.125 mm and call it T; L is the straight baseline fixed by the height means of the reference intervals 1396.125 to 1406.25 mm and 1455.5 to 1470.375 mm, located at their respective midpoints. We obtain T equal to -0.09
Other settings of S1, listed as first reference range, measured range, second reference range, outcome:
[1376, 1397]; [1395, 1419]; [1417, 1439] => 0.082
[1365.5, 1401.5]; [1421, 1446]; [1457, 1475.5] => -0.089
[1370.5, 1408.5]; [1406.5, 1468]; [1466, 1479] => -0.084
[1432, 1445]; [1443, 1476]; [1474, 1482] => -0.008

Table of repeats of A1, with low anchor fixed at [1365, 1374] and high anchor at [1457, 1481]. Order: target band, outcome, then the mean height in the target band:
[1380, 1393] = 3.4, 45.2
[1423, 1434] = -0.3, 64.6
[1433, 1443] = 0.0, 63.2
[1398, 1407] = 2.2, 46.6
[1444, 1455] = -0.1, 64.3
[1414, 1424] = 0.1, 61.9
